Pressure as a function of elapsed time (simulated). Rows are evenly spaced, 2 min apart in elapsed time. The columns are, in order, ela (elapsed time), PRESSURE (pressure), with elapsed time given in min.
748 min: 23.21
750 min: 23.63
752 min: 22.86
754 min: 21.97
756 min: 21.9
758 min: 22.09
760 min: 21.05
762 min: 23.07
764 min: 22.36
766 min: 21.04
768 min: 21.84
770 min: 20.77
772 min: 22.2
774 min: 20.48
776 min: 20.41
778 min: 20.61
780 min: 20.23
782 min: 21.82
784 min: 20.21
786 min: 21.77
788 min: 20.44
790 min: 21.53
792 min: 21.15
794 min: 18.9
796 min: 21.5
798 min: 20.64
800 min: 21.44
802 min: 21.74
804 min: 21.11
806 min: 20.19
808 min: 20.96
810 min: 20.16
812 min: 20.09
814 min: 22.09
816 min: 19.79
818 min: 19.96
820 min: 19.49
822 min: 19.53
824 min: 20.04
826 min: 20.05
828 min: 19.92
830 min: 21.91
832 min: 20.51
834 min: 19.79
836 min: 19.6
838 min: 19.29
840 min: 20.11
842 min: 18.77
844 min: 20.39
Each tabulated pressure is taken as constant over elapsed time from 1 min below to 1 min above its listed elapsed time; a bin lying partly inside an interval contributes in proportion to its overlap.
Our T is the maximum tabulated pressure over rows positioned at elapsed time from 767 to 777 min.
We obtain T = 22.2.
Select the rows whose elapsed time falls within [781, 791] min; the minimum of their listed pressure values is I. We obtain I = 20.21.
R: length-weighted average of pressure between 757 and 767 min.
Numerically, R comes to 21.9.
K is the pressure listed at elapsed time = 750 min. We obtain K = 23.63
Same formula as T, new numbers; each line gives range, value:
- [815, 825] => 20.04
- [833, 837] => 19.79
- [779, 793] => 21.82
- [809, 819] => 22.09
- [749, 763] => 23.63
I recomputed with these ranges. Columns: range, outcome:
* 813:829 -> 19.49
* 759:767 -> 21.04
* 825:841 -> 19.29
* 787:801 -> 18.9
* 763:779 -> 20.41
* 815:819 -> 19.79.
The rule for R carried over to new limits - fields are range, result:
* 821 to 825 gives 19.8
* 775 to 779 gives 20.5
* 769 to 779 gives 20.9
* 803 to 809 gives 20.8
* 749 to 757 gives 22.6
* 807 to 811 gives 20.6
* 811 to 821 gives 20.3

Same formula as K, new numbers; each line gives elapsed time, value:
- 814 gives 22.09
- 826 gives 20.05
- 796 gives 21.5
